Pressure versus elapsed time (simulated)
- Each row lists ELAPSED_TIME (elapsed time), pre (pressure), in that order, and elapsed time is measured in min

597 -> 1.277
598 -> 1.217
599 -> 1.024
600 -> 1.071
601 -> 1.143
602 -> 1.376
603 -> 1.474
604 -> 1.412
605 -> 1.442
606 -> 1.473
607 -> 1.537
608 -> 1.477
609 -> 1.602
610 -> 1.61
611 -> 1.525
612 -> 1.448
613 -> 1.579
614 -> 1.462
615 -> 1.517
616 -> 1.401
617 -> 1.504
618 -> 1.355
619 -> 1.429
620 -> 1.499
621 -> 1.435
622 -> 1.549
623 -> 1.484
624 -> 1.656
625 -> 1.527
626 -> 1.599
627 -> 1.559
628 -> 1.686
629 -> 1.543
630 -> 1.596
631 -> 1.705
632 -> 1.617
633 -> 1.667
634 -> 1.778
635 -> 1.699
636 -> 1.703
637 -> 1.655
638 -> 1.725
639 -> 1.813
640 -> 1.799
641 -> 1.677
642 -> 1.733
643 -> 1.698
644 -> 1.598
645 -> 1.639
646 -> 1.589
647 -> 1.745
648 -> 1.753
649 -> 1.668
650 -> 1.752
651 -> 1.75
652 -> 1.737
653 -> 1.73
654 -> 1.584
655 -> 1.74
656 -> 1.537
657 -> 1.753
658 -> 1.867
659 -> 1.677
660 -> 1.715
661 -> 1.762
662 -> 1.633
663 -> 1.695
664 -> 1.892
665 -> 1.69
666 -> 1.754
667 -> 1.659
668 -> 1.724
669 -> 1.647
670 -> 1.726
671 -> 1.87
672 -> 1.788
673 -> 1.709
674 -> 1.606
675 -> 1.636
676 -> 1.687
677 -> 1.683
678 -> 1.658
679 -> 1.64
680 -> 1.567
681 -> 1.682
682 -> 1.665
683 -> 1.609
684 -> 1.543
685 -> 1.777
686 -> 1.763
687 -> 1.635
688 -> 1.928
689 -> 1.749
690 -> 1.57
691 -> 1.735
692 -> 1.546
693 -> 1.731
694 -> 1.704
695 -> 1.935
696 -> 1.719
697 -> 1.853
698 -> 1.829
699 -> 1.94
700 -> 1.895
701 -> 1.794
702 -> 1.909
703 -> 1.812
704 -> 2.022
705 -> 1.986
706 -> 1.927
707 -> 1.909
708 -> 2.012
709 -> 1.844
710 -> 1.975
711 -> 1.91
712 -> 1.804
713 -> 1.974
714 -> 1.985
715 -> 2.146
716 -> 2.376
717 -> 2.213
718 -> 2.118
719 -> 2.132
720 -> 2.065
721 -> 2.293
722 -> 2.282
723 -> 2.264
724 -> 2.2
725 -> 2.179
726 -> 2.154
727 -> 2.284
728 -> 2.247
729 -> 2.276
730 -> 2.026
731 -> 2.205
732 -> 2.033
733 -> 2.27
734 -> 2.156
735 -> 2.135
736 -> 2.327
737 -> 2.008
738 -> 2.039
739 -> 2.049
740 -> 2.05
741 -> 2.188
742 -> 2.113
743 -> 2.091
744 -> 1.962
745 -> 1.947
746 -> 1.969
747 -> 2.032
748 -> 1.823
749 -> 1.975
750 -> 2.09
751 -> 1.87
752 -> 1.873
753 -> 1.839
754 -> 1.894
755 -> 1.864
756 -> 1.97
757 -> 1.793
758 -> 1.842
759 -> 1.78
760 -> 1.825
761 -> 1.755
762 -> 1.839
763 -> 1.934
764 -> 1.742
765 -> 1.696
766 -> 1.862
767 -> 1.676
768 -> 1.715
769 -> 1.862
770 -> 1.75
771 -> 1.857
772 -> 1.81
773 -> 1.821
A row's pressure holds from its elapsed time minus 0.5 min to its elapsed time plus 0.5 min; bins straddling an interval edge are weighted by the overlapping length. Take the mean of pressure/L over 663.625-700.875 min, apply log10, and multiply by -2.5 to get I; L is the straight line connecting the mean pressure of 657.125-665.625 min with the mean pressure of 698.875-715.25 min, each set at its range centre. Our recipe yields 0.06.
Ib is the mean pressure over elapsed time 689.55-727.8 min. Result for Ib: 1.98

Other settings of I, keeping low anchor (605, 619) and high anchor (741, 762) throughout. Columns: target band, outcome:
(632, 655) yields -0.07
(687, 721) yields -0.08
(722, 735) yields -0.18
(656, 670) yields -0.05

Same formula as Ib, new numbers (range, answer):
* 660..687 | 1.69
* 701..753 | 2.06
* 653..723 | 1.82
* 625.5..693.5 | 1.69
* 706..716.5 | 1.99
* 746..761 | 1.89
